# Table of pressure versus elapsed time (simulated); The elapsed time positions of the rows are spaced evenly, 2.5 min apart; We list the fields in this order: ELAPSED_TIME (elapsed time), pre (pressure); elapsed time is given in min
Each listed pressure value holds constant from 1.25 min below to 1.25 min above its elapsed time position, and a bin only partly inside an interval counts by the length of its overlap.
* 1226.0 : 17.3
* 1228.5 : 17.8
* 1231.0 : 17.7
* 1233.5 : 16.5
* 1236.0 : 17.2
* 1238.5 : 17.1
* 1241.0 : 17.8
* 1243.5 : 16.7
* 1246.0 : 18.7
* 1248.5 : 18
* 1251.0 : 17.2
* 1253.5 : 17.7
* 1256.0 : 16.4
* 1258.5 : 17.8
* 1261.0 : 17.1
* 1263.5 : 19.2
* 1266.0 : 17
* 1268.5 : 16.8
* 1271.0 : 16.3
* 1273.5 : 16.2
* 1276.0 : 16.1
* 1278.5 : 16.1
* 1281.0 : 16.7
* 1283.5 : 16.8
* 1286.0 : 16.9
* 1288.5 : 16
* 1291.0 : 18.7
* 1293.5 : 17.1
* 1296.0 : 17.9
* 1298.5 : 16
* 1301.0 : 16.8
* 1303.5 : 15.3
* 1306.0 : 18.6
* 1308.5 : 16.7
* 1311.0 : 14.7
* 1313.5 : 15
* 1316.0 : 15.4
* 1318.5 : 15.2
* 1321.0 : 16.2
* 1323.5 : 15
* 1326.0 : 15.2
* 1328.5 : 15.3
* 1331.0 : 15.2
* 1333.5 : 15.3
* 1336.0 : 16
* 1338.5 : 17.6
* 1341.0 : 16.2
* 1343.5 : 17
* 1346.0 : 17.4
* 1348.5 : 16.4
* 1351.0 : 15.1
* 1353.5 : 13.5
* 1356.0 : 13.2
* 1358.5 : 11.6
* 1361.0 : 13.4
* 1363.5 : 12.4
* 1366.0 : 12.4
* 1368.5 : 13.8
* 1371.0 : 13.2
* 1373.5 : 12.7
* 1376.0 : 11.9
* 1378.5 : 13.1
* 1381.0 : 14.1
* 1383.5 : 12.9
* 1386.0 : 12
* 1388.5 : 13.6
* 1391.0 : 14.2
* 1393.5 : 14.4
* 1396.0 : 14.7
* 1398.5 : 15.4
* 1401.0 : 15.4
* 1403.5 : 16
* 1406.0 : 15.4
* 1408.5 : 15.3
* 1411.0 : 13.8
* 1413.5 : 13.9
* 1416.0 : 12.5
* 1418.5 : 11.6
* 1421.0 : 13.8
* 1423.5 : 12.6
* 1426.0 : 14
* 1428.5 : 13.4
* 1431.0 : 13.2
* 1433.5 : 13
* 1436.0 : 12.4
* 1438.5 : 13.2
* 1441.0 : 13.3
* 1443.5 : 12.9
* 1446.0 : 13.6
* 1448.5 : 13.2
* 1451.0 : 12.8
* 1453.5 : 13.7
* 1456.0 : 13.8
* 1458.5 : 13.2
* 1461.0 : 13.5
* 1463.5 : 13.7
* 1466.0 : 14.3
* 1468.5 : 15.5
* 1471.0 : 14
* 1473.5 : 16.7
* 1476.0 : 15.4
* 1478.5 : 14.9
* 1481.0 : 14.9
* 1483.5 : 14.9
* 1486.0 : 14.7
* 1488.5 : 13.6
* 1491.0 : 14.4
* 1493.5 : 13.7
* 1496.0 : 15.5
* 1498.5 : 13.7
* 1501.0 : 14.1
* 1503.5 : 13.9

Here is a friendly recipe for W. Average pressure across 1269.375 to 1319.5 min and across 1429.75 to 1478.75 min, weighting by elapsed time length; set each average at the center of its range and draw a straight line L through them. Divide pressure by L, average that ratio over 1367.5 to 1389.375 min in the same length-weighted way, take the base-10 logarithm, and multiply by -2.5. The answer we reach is 0.16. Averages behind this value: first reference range 16.4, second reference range 13.8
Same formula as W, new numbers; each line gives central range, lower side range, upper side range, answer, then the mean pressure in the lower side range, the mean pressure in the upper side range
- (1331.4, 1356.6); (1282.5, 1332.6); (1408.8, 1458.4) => -0.033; 16.2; 13.2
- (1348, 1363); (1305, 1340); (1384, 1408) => 0.118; 15.8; 14.5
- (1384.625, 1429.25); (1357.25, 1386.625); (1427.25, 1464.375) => -0.079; 12.8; 13.3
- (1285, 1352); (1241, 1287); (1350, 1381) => -0.093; 17.1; 13.1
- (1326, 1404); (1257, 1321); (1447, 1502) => 0.095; 16.6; 14.3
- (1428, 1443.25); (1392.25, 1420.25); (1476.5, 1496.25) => 0.110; 14.4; 14.6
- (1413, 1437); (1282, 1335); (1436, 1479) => 0.110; 16.2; 13.9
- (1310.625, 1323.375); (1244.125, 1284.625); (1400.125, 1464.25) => 0.048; 17.1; 13.6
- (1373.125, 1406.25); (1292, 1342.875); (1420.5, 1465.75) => 0.037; 16.1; 13.3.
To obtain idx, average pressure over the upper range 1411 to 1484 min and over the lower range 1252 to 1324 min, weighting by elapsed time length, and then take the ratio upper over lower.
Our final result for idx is 0.82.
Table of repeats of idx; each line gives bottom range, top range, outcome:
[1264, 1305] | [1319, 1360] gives 0.92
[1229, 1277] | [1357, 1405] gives 0.79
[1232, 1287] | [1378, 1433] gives 0.81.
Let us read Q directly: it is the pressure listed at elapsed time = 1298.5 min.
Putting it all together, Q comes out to 16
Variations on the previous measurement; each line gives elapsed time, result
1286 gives 16.9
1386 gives 12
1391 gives 14.2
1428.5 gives 13.4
